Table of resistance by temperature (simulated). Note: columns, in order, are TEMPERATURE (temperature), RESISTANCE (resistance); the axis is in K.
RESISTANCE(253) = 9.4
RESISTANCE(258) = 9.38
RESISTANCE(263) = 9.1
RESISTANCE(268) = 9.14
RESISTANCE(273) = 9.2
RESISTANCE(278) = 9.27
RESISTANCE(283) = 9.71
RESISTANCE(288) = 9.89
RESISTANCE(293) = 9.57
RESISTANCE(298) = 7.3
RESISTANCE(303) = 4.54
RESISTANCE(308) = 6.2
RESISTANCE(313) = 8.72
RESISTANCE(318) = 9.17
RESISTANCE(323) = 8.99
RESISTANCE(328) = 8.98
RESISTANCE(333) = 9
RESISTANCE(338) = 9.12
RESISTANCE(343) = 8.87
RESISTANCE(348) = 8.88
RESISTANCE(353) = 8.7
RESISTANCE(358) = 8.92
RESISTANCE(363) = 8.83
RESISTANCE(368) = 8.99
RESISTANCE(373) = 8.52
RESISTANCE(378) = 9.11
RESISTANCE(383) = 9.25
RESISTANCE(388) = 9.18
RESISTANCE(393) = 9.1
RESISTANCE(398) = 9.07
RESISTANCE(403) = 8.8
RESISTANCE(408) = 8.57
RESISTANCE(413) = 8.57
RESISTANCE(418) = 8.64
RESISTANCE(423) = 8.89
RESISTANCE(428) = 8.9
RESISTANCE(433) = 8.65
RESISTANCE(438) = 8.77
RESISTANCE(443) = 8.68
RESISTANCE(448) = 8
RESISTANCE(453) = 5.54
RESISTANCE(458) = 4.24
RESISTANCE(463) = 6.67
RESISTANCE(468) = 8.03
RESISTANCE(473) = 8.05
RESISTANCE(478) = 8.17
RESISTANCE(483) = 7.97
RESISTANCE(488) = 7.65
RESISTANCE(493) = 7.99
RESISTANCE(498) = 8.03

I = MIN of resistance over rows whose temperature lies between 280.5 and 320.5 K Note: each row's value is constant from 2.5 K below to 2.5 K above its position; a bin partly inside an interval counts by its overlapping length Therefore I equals 4.54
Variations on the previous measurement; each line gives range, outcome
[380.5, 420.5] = 8.57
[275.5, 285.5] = 9.27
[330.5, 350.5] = 8.87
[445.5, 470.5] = 4.24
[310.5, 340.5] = 8.72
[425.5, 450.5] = 8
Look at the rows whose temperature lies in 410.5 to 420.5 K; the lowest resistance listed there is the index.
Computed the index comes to 8.57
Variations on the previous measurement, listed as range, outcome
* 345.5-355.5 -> 8.7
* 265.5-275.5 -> 9.14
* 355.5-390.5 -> 8.52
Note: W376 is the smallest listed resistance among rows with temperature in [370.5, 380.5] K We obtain 8.52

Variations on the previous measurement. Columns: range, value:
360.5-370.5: 8.83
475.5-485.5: 7.97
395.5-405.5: 8.8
